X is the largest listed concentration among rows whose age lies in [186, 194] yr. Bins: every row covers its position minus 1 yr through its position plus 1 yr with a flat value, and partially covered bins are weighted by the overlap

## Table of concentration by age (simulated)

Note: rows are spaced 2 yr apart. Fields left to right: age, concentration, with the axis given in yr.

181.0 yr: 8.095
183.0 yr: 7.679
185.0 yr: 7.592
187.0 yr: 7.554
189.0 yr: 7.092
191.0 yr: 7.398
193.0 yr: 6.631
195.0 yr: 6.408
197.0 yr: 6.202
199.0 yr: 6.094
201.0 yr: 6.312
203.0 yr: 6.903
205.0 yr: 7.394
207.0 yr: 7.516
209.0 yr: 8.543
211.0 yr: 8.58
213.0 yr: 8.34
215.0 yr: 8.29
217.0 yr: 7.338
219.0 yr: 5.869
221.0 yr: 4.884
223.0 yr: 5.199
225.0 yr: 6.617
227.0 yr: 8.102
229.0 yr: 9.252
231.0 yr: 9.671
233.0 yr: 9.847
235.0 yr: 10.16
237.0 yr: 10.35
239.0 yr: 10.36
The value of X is 7.554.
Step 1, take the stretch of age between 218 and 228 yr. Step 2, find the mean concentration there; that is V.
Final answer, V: 6.13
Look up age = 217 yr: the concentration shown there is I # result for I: 7.338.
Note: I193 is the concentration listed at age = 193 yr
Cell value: 6.631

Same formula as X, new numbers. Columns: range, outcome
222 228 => 8.102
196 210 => 8.543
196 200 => 6.202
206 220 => 8.58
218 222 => 5.869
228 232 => 9.671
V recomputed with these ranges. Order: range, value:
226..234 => 9.22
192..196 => 6.52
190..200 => 6.55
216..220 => 6.6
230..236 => 9.89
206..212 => 8.21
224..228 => 7.36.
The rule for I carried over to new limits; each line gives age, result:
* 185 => 7.592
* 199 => 6.094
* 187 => 7.554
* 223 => 5.199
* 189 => 7.092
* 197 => 6.202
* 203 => 6.903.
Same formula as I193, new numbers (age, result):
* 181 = 8.095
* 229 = 9.252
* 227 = 8.102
